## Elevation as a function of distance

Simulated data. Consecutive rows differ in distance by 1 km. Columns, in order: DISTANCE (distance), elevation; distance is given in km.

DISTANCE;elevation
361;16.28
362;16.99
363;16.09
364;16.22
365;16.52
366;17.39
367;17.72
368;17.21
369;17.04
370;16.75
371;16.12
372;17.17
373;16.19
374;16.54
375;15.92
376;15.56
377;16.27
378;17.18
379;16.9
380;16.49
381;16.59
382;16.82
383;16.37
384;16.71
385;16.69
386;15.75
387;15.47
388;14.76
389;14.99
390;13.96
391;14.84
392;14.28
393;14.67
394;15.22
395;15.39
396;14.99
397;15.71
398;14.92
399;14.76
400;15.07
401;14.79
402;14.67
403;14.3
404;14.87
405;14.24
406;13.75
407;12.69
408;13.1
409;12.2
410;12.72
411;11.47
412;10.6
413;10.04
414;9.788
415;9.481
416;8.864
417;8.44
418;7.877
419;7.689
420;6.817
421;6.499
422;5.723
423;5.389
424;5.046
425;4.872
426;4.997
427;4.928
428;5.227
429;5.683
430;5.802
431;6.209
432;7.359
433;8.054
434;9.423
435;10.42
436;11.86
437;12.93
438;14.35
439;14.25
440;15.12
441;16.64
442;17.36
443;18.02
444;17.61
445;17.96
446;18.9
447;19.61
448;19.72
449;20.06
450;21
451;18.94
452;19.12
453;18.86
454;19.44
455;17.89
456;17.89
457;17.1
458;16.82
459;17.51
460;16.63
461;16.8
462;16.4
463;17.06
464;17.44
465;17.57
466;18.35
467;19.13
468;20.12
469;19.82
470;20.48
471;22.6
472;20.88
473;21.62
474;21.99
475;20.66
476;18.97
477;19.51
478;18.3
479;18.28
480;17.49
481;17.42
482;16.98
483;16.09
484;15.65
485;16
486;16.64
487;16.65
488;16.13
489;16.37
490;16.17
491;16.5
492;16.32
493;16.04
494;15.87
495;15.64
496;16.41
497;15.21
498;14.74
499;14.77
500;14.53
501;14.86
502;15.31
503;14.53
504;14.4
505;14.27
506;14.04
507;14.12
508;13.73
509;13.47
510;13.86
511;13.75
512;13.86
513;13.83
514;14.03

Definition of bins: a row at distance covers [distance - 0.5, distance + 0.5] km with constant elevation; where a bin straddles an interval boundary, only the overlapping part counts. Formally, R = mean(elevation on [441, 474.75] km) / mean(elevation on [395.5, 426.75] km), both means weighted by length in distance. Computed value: 1.7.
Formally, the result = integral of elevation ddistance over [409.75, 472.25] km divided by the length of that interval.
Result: 13.7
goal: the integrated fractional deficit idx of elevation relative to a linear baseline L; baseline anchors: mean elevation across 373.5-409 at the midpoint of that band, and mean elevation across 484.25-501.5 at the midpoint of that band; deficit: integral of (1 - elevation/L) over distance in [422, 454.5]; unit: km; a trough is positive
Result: 5.6 km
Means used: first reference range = 15.2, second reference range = 15.8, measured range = 12.9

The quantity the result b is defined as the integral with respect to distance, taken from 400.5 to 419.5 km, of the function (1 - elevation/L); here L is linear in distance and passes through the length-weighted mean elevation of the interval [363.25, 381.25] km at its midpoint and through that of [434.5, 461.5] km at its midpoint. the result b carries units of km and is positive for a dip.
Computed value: 5.9 km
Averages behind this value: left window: 16.6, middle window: 11.7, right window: 17.1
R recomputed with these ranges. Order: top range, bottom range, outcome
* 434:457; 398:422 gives 1.48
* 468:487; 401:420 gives 1.64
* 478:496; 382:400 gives 1.08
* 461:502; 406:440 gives 1.95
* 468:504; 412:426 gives 2.32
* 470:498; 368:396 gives 1.11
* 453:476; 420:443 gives 2.06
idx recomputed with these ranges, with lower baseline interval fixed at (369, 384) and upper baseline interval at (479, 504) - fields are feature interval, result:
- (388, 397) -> 0.9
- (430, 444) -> 3.3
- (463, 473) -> -2.2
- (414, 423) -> 4.8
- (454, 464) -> -0.7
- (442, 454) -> -2.1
